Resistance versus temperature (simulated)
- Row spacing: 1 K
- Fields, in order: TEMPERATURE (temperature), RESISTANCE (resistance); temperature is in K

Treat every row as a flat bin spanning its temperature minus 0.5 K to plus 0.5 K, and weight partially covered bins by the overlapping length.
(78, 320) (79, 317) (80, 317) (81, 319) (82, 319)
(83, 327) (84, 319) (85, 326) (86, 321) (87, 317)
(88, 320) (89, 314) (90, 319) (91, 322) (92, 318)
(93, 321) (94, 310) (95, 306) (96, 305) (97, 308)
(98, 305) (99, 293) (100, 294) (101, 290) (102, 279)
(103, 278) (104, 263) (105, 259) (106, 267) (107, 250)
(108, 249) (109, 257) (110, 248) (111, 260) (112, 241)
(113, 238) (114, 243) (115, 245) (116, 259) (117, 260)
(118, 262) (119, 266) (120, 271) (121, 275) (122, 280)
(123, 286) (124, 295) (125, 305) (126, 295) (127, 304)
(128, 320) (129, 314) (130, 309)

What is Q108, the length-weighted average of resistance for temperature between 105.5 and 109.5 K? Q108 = 256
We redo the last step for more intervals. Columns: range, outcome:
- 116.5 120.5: 265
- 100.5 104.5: 278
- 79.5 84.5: 320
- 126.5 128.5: 312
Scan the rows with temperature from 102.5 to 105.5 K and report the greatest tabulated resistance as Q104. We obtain 278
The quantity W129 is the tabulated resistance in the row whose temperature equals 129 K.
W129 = 314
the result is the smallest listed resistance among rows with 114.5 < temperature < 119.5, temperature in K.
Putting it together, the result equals 245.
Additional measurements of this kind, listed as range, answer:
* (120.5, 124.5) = 275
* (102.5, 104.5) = 263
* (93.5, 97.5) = 305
